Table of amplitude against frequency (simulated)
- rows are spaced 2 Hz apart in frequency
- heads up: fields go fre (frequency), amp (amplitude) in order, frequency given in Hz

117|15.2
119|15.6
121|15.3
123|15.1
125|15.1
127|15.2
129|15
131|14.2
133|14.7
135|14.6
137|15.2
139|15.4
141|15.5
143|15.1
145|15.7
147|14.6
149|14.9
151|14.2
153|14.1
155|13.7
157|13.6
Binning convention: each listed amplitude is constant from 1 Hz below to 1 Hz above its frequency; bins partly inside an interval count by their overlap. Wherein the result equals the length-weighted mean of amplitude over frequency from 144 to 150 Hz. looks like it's 15.1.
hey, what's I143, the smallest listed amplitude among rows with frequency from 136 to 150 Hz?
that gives 14.6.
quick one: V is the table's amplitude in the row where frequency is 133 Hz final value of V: 14.7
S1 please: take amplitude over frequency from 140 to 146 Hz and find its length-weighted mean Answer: 15.4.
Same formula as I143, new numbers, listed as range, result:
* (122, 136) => 14.2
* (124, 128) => 15.1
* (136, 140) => 15.2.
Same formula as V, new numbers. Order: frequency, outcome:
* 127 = 15.2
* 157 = 13.6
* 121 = 15.3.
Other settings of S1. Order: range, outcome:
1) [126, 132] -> 14.8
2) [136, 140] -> 15.3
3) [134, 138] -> 14.9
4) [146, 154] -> 14.5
